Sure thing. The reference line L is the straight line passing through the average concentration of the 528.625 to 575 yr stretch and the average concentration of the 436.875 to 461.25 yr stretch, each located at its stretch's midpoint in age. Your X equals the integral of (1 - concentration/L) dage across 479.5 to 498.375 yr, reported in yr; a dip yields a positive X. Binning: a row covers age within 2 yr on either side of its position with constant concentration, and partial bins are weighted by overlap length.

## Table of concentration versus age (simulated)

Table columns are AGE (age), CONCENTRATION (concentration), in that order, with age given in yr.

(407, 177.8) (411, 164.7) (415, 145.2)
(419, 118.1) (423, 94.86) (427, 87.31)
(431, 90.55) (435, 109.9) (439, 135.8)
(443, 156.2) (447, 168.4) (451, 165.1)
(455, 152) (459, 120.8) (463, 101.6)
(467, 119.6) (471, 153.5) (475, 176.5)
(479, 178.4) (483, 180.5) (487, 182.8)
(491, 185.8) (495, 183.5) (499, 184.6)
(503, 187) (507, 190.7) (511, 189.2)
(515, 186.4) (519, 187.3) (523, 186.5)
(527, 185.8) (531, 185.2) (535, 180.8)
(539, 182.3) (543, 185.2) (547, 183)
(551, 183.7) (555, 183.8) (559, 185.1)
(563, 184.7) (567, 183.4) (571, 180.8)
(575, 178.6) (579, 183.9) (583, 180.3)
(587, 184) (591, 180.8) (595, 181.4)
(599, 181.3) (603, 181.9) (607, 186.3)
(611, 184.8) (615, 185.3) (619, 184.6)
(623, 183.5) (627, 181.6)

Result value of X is -2.4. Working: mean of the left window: 149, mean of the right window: 183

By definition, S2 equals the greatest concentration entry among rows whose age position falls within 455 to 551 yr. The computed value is 190.7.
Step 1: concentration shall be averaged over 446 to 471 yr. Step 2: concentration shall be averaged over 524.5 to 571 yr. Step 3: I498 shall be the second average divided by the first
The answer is 1.33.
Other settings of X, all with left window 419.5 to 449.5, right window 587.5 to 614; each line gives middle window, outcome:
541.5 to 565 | -2.7 yr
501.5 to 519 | -4.6 yr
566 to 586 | -0.9 yr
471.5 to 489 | -5.0 yr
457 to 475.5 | 0.3 yr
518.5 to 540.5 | -4.0 yr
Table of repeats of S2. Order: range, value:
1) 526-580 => 185.8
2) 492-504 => 187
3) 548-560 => 185.1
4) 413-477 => 176.5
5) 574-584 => 183.9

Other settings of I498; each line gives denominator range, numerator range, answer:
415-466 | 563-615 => 1.45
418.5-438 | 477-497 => 1.81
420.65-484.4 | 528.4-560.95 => 1.35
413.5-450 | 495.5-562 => 1.50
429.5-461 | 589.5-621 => 1.33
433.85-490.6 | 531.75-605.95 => 1.20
